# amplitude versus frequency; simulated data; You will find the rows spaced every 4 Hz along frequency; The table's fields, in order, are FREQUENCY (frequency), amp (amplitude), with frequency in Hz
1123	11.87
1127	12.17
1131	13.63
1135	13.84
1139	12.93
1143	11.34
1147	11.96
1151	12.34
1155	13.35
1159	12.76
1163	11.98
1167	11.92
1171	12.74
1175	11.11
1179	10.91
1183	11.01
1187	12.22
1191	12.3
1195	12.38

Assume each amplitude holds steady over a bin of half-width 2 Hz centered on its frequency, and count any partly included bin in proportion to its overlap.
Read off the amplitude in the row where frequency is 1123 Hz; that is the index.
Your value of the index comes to 11.87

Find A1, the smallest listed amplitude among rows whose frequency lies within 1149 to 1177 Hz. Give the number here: 11.11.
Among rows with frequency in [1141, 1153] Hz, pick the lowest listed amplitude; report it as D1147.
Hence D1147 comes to 11.34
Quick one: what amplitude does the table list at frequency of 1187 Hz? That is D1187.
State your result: 12.22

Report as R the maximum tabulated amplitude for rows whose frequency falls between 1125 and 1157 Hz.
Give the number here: 13.84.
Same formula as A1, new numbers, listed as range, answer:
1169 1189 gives 10.91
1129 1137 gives 13.63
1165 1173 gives 11.92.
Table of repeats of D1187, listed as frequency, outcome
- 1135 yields 13.84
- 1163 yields 11.98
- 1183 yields 11.01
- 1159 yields 12.76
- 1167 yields 11.92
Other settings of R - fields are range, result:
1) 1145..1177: 13.35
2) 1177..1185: 11.01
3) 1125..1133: 13.63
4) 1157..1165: 12.76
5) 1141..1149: 11.96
